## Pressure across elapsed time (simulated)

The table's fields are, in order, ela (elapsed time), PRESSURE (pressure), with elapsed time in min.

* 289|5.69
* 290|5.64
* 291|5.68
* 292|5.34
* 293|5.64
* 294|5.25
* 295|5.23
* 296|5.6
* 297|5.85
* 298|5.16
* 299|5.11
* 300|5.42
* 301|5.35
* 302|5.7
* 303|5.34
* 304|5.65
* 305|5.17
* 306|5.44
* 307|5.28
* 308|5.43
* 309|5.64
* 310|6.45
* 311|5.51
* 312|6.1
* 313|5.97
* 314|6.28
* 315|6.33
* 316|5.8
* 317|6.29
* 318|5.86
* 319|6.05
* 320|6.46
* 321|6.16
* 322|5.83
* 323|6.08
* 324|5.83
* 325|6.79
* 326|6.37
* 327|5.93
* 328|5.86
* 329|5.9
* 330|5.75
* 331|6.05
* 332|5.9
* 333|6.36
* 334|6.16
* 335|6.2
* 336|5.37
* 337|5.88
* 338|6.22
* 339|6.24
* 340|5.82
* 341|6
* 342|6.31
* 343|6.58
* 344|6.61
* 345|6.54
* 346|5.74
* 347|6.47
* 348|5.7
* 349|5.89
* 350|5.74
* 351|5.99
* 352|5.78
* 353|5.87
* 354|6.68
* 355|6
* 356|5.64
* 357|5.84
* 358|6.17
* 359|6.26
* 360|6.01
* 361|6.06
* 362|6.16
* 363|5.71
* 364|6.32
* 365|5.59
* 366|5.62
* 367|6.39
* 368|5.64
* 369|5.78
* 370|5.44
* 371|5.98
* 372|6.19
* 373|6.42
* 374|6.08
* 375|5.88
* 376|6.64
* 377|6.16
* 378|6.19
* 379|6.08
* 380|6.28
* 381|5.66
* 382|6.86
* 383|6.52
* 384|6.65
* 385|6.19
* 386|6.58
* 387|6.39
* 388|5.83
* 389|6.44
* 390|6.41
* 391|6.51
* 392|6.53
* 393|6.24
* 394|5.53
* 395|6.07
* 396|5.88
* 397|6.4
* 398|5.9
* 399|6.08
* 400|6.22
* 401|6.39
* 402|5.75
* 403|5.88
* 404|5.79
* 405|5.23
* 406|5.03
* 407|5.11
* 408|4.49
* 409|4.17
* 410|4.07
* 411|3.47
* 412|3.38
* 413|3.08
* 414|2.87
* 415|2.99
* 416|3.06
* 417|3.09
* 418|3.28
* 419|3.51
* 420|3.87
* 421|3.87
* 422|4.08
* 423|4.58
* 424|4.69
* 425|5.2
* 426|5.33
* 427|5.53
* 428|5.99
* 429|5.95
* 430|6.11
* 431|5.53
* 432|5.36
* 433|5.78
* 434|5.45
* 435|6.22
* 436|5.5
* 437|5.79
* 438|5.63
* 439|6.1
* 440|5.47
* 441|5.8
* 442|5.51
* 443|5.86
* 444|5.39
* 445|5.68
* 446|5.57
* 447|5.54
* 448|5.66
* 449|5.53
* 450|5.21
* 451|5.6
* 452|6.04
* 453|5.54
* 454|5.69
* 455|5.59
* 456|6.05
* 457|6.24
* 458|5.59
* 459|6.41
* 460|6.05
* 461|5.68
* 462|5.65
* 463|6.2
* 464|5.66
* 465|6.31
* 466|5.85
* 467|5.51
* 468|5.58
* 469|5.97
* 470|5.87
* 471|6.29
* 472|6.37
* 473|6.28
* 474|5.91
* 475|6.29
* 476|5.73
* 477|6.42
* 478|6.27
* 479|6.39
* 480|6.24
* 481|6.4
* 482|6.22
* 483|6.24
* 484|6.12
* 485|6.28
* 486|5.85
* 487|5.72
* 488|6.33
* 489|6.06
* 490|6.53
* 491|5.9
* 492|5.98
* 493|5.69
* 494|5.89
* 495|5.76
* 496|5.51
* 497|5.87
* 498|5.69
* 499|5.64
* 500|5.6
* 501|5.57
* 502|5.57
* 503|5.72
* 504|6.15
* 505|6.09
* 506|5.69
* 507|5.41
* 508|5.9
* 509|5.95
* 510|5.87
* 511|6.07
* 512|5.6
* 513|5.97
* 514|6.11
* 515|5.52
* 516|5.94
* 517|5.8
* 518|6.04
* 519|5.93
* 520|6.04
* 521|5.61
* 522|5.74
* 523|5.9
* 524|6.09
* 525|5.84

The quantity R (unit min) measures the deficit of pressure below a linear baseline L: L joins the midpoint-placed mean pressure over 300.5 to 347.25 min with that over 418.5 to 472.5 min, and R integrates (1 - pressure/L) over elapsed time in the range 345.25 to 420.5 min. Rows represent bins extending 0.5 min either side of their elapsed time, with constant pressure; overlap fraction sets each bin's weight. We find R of 2.5 min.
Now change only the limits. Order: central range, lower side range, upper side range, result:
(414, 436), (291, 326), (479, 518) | 4.3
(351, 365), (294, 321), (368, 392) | 0.1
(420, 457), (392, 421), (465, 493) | -1.0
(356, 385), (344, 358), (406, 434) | -2.8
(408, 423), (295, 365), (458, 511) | 6.0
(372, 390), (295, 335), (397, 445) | -3.3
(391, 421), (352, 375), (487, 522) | 5.7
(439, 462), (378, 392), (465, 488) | 1.6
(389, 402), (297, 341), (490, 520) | -0.7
